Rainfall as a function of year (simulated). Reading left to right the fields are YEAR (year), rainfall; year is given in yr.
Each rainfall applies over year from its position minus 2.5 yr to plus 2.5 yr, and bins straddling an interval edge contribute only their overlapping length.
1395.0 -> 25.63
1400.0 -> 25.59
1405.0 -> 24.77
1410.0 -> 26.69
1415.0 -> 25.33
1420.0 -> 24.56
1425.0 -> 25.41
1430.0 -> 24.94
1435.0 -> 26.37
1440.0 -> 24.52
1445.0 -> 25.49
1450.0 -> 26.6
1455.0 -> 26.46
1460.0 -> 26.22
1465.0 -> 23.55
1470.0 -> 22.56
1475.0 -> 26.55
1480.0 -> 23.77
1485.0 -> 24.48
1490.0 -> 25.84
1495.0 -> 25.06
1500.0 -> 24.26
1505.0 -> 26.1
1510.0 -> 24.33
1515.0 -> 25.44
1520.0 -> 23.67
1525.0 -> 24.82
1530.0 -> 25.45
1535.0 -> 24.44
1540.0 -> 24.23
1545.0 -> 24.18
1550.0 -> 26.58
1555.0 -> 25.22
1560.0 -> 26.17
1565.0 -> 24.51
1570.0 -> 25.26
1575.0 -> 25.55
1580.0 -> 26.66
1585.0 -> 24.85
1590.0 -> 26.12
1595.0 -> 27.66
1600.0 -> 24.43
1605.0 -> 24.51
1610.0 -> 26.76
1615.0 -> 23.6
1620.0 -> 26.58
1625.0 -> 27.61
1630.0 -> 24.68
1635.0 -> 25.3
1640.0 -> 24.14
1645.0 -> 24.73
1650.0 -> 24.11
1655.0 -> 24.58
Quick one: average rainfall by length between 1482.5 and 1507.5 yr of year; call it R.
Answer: 25.1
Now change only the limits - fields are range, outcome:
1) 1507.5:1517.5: 24.9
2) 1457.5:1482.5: 24.5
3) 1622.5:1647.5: 25.3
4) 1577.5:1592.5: 25.9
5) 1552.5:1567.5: 25.3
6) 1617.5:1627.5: 27.1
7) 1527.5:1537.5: 24.9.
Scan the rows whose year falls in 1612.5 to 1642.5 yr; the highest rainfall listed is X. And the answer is 27.61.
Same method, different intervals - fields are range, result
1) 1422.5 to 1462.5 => 26.6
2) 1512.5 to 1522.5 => 25.44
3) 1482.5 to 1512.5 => 26.1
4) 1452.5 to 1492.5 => 26.55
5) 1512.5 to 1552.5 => 26.58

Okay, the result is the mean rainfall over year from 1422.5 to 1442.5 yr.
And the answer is 25.3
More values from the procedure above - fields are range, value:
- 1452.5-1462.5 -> 26.3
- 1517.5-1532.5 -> 24.6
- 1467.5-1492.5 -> 24.6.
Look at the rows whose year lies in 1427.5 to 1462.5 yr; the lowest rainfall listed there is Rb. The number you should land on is 24.52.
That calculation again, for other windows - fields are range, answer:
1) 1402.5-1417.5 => 24.77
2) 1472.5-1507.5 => 23.77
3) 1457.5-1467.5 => 23.55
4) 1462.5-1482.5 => 22.56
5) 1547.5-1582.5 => 24.51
